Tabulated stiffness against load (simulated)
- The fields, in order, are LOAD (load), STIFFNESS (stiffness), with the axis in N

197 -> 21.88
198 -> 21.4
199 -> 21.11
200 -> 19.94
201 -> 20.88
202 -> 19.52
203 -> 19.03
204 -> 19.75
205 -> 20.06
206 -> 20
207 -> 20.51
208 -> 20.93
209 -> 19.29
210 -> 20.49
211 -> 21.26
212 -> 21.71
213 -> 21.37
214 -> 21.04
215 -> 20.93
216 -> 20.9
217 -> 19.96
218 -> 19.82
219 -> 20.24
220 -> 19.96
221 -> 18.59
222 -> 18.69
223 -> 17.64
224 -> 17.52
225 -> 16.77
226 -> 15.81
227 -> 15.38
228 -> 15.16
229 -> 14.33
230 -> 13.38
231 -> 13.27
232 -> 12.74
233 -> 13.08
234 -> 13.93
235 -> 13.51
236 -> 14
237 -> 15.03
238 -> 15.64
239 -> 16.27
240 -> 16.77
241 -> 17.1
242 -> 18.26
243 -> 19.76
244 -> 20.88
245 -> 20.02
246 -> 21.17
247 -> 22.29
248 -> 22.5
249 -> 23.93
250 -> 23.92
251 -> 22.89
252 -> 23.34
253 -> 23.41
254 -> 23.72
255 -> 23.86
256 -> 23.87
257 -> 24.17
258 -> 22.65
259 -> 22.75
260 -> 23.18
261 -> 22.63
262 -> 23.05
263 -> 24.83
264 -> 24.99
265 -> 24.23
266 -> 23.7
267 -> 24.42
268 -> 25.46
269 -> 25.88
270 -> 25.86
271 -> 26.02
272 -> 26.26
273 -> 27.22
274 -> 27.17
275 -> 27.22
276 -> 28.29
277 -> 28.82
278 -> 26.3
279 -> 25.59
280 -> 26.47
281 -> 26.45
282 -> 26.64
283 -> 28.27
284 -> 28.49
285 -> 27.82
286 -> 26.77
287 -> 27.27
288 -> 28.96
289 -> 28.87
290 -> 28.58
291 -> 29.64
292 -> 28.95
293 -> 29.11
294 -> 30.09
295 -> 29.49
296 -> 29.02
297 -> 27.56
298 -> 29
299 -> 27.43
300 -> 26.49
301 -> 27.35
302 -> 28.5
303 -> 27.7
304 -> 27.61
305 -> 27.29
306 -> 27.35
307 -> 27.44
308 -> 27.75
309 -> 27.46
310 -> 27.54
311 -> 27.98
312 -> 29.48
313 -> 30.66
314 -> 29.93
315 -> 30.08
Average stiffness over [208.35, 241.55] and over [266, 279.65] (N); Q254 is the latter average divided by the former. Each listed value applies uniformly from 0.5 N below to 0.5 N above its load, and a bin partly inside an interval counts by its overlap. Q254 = 1.52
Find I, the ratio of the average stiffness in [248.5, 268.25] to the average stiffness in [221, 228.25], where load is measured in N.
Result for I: 1.4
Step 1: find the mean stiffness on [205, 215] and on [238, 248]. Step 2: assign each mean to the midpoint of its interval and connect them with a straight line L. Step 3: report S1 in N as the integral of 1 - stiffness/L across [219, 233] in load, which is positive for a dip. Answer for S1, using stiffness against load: 2.7 N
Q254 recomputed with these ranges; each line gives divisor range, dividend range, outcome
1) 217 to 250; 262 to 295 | 1.55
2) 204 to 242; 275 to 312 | 1.58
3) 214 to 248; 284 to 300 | 1.64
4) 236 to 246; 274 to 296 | 1.58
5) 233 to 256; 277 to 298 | 1.43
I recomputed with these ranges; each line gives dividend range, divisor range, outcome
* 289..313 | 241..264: 1.26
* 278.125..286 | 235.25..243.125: 1.65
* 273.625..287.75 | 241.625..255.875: 1.23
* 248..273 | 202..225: 1.21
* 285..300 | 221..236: 1.88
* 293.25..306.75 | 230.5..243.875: 1.81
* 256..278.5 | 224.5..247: 1.56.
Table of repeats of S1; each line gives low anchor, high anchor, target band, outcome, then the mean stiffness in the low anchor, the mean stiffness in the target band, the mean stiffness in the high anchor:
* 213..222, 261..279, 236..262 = 2.76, 20.2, 21.1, 25.8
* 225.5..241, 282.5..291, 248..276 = -3.41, 14.6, 24.5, 28.2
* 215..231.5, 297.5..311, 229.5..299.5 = -2.38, 17.4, 23.6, 27.6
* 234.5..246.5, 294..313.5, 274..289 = -1.92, 17.4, 27.4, 28.1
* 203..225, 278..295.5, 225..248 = 6.24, 19.9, 16.4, 28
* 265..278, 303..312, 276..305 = -1.03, 26.3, 28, 27.7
